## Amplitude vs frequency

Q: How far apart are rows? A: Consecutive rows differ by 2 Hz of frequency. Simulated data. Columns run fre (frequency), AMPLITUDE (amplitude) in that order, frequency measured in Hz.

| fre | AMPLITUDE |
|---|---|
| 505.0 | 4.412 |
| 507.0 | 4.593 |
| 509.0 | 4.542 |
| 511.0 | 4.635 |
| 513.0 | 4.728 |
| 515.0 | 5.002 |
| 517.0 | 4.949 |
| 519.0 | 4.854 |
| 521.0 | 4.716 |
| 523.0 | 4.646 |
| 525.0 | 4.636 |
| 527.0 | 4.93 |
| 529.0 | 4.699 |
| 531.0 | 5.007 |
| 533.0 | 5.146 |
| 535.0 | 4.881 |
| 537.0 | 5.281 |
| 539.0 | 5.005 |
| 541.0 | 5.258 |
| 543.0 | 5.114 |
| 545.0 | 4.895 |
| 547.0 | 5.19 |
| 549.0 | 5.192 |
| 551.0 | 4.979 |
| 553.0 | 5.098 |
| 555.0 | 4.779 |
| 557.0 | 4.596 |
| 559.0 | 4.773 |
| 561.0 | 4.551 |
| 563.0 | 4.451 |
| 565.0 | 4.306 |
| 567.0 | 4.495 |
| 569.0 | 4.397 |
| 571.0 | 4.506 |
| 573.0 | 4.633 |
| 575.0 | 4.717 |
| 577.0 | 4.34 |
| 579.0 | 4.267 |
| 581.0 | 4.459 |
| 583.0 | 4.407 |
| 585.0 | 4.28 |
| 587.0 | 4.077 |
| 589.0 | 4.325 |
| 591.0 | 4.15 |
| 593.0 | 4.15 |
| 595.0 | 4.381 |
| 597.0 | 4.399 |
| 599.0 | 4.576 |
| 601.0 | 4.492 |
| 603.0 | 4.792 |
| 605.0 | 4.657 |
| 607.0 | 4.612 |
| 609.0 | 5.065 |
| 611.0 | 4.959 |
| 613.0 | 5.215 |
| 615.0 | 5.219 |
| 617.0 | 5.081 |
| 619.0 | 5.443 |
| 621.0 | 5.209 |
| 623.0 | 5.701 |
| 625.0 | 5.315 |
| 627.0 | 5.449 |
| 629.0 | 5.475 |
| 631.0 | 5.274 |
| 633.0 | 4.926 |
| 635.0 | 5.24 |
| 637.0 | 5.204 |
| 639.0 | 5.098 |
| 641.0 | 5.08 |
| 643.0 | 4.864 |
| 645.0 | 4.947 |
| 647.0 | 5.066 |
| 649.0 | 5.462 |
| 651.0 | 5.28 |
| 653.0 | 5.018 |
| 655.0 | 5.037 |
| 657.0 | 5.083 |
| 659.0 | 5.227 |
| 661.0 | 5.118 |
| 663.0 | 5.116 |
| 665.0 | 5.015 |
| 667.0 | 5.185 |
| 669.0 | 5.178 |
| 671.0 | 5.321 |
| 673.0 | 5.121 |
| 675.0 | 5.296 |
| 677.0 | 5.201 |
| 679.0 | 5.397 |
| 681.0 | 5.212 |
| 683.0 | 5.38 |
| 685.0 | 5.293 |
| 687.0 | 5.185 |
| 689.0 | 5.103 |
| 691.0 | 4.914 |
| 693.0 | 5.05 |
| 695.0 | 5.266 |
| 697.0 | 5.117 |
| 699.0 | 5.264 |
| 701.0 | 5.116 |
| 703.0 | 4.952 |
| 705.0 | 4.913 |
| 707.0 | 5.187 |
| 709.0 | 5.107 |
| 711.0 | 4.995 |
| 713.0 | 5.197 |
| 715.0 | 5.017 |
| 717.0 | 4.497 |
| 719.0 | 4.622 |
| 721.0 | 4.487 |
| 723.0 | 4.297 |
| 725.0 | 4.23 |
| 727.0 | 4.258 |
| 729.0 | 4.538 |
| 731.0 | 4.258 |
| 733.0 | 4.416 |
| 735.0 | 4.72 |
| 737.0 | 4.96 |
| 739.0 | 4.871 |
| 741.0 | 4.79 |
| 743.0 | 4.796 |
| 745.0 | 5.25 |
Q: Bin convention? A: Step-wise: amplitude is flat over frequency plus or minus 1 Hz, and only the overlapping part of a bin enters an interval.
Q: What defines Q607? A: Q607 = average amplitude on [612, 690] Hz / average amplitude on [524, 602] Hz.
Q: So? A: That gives 1.12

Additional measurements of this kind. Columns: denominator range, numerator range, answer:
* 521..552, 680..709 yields 1.03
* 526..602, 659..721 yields 1.09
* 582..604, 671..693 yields 1.19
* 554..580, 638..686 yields 1.14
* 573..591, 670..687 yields 1.21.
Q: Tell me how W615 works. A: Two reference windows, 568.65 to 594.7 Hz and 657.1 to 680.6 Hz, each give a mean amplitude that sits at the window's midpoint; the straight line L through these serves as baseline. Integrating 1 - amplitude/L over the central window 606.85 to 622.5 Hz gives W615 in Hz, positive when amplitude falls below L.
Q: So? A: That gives -1.6 Hz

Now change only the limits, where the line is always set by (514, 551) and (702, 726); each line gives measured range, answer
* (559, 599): 4.3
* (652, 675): -1.4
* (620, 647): -1.9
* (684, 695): -0.7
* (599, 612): 0.4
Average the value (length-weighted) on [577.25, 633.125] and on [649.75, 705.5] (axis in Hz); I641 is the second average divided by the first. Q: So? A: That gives 1.08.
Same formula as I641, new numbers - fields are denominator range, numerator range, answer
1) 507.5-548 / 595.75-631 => 1.03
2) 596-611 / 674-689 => 1.13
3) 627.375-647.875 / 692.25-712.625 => 0.99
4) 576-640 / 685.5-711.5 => 1.06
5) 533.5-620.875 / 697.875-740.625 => 1.01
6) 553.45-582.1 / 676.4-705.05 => 1.14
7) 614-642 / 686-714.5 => 0.97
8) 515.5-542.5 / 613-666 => 1.05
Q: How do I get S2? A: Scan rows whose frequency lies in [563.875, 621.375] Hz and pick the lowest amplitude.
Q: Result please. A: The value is 4.077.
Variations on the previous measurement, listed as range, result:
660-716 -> 4.913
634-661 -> 4.864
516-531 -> 4.636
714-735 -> 4.23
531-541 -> 4.881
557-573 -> 4.306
